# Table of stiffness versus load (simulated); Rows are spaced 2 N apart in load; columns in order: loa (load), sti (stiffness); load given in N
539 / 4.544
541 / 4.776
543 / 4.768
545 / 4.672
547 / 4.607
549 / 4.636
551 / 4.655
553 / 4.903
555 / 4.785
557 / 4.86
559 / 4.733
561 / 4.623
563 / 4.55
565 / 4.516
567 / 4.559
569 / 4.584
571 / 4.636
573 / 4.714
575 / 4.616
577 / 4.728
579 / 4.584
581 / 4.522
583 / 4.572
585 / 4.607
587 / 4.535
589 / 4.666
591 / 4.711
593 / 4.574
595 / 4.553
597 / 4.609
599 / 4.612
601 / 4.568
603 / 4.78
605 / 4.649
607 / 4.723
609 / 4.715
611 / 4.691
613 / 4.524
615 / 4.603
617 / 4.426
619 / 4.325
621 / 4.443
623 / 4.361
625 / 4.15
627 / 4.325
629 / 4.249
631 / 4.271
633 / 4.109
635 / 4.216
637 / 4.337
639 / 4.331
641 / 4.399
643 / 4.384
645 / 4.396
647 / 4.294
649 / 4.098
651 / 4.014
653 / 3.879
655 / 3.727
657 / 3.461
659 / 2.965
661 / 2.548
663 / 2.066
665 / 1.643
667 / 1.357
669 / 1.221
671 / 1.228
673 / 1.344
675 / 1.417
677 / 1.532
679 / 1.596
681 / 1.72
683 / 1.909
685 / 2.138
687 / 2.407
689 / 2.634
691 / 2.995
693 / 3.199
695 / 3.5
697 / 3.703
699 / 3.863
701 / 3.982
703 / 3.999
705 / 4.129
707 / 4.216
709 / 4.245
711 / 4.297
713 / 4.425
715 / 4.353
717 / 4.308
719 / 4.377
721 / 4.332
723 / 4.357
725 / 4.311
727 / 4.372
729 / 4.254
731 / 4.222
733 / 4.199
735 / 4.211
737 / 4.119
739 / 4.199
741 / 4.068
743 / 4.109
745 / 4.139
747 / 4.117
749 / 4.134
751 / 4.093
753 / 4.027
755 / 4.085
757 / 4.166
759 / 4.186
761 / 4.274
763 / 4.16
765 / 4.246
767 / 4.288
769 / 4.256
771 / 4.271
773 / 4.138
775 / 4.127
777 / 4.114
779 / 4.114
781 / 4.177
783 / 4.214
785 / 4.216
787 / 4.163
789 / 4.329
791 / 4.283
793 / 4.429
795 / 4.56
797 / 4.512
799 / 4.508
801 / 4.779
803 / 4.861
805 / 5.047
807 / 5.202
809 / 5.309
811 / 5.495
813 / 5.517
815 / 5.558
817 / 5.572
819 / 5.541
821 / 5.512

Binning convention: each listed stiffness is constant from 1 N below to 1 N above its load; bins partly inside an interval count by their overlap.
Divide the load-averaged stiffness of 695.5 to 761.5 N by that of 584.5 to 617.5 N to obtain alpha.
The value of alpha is 0.9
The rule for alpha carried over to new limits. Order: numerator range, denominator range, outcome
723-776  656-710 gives 1.59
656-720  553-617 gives 0.63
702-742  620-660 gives 1.03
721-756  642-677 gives 1.50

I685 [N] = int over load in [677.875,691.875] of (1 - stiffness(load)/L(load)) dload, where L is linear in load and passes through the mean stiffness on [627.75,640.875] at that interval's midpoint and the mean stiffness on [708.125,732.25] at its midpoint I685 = 6.9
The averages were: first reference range 4.26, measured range 2.19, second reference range 4.32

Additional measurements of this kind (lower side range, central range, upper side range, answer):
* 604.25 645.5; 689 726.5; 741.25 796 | 2.50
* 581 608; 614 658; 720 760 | 2.76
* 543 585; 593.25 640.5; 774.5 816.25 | 1.97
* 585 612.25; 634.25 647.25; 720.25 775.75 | 0.50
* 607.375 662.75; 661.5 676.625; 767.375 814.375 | 9.73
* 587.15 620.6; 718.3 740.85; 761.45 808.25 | 1.01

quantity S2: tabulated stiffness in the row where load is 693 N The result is 3.199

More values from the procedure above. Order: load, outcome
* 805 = 5.047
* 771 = 4.271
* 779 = 4.114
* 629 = 4.249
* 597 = 4.609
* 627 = 4.325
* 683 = 1.909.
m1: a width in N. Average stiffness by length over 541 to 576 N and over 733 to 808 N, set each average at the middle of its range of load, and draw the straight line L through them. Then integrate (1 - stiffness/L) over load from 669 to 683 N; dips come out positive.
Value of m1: 9.3 N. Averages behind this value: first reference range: 4.67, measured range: 1.49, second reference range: 4.29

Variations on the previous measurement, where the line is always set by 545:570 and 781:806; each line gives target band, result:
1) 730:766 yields 2.9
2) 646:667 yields 6.5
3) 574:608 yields 0.1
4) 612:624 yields 0.4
